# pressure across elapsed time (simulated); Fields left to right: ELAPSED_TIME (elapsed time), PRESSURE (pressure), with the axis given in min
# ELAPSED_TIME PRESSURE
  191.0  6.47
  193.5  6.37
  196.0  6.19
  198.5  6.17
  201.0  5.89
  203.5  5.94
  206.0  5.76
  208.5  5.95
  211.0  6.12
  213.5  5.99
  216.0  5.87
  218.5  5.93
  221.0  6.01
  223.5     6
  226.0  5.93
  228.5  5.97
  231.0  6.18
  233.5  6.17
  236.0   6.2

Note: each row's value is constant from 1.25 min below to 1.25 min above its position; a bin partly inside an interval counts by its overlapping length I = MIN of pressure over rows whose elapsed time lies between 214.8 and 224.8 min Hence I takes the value 5.87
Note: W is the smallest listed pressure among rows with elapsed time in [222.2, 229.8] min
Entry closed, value 5.93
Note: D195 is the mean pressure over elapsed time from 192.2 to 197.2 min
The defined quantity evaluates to 6.28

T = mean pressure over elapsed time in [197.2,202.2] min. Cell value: 6.03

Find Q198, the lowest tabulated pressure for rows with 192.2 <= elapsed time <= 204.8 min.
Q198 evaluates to 5.89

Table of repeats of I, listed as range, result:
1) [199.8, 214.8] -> 5.76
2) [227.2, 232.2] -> 5.97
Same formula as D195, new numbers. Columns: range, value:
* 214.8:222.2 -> 5.94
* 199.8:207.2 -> 5.86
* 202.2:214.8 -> 5.95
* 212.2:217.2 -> 5.93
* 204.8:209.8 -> 5.86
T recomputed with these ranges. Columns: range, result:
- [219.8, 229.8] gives 5.98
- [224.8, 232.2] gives 6.03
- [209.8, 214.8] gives 6.05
